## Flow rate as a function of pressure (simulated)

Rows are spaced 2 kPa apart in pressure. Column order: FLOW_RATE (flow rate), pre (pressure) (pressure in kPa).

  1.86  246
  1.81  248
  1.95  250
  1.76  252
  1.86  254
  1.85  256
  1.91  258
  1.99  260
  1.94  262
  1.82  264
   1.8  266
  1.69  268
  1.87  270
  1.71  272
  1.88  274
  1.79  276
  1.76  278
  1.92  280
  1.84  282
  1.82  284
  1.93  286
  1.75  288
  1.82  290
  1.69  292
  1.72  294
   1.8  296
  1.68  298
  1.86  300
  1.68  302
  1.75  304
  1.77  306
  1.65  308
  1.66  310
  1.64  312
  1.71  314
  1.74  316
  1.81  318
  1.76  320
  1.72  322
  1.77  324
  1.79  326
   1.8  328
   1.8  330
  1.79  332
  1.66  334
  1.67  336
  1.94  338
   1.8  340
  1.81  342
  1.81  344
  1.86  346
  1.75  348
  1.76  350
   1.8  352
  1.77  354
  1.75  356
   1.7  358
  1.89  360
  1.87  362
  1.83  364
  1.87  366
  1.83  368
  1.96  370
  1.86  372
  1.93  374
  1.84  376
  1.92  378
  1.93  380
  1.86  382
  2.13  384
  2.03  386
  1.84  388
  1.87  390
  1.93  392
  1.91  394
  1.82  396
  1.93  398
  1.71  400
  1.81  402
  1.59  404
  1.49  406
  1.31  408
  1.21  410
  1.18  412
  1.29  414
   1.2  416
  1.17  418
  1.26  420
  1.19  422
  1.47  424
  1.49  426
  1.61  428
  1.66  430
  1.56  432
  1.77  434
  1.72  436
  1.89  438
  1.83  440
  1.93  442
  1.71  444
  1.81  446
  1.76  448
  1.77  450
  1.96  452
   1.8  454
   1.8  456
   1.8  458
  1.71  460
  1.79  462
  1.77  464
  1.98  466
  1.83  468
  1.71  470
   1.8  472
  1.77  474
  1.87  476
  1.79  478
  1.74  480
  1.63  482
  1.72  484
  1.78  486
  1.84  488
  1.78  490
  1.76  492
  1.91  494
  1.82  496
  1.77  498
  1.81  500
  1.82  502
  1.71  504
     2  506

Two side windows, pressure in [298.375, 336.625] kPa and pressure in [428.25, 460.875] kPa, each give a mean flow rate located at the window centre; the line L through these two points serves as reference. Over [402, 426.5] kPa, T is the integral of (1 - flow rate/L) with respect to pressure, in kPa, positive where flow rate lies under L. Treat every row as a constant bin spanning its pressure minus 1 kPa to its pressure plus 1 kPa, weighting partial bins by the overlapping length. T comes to 6.0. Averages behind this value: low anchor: 1.74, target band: 1.34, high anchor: 1.78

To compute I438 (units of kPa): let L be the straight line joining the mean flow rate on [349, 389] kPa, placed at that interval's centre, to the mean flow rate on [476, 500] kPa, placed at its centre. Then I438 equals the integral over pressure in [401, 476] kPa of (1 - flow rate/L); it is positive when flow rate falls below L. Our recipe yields 7.4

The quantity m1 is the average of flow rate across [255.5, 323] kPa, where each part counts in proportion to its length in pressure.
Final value 1.79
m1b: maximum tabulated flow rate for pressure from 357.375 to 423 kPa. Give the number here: 2.13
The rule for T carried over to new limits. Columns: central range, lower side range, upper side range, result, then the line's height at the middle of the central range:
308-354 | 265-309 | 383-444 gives -1.0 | 1.73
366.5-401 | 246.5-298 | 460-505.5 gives -1.8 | 1.81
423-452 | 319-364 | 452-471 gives 1.3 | 1.8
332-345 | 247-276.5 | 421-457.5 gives 0.0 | 1.78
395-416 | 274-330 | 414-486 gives 2.4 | 1.71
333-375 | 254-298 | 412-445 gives -3.5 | 1.68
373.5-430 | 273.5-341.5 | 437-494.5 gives 4.7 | 1.79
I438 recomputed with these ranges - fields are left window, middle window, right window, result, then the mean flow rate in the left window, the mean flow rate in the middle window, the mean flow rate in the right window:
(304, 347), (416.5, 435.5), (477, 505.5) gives 3.3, 1.76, 1.46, 1.78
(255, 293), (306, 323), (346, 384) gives 1.1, 1.83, 1.71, 1.85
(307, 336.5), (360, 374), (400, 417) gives -2.8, 1.73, 1.88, 1.4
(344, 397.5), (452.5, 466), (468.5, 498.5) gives 0.0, 1.87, 1.8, 1.78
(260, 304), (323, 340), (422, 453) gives -0.1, 1.8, 1.78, 1.71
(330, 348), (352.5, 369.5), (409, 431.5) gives -1.5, 1.79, 1.82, 1.34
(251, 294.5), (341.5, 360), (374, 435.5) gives -0.7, 1.82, 1.78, 1.64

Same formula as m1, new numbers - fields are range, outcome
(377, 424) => 1.63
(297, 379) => 1.79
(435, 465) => 1.8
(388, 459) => 1.64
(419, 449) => 1.64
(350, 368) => 1.81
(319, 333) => 1.78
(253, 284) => 1.84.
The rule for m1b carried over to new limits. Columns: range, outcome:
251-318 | 1.99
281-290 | 1.93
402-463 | 1.96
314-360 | 1.94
